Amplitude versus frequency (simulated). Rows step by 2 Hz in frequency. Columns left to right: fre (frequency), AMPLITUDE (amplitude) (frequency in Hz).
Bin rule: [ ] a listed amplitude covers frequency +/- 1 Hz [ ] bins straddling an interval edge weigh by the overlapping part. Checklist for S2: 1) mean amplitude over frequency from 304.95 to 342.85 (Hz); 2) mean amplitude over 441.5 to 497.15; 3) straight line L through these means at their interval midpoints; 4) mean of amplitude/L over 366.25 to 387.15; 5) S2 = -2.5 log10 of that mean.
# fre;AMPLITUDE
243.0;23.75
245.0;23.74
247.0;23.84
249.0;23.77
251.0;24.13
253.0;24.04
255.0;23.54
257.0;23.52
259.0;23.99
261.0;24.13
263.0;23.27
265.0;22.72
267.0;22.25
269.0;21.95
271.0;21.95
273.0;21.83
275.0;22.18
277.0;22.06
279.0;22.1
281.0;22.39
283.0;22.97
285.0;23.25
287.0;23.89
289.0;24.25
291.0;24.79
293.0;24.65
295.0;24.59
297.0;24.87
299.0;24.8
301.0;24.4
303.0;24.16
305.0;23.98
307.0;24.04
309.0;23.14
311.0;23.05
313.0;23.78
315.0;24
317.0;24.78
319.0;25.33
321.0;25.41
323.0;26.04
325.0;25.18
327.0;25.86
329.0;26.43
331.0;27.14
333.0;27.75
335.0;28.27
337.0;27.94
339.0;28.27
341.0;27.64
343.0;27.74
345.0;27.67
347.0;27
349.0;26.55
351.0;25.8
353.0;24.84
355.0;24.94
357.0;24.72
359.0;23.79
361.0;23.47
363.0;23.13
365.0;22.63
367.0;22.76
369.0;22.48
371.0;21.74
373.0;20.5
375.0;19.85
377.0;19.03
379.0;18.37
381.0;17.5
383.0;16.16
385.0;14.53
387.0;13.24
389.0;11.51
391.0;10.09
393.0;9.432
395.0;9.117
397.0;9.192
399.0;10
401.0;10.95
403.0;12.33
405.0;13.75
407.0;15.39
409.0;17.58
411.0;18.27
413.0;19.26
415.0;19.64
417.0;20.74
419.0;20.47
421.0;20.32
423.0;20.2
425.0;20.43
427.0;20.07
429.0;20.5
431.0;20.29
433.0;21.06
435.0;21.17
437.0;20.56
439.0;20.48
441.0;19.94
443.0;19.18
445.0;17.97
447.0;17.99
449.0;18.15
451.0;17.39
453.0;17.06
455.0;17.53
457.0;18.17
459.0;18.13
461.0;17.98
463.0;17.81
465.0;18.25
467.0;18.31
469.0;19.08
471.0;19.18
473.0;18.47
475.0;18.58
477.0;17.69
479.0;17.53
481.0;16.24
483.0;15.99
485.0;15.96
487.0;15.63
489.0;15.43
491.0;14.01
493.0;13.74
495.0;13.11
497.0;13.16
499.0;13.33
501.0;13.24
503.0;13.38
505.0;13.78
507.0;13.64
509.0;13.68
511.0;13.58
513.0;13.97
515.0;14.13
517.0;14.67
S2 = 0.197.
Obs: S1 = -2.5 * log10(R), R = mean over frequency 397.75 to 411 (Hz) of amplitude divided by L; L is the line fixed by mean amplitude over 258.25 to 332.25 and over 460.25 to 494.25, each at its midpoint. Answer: 0.40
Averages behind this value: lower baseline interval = 23.9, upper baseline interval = 17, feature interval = 13.6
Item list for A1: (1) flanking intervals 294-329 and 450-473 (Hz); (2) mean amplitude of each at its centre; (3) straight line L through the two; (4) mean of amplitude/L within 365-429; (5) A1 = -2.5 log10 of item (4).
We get 0.24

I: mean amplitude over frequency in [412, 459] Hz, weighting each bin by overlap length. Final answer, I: 19.5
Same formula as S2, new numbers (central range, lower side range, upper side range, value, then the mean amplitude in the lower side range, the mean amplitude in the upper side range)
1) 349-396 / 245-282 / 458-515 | 0.017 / 23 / 15.8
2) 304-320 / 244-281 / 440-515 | -0.120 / 23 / 16.4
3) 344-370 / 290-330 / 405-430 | -0.107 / 24.7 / 19.2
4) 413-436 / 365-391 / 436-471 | -0.117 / 18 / 18.5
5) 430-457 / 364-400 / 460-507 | -0.191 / 16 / 16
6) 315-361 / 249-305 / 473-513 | -0.239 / 23.4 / 14.9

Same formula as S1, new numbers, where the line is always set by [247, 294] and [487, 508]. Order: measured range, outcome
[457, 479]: -0.22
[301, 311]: -0.10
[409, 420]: -0.13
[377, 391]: 0.22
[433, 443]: -0.25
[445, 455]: -0.12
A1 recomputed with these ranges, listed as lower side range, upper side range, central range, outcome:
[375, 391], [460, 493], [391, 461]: -0.06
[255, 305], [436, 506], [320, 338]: -0.22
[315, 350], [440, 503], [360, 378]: 0.11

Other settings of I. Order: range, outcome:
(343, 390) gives 21.5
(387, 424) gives 14.9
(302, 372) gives 25.2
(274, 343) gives 24.8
